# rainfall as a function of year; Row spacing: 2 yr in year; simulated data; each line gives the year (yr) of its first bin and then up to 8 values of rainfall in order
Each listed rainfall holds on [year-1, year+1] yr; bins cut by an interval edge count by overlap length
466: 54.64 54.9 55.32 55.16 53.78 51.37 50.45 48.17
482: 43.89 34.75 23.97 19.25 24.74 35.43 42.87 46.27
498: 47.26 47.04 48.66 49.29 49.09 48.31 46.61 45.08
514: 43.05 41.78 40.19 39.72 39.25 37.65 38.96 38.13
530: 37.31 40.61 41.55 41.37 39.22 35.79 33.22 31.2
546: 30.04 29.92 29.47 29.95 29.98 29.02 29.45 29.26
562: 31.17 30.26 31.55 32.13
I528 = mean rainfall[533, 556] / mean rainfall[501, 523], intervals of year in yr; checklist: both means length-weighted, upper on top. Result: 0.75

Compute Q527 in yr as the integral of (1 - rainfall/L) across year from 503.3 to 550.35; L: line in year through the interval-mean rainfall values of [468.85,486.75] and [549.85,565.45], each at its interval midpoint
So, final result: -3.9 yr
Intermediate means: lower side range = 46.7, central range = 39.5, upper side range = 29.9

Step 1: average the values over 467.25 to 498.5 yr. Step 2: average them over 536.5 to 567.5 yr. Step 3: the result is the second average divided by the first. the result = 0.7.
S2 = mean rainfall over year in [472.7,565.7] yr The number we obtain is 38.6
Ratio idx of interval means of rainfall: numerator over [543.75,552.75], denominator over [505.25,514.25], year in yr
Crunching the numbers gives 0.64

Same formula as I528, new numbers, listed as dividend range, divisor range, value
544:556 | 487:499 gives 0.83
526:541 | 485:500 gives 1.11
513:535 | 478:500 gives 1.06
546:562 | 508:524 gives 0.70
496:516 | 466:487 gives 0.99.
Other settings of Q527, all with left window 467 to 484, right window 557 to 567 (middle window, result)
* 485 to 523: 2.28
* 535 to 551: 0.51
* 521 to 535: -0.29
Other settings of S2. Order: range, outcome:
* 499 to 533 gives 43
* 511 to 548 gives 38.3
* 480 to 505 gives 39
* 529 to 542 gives 38.8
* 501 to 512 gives 48.1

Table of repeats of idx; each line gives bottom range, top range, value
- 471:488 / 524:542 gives 0.89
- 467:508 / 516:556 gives 0.81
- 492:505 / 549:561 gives 0.64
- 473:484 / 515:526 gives 0.82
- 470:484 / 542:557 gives 0.61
